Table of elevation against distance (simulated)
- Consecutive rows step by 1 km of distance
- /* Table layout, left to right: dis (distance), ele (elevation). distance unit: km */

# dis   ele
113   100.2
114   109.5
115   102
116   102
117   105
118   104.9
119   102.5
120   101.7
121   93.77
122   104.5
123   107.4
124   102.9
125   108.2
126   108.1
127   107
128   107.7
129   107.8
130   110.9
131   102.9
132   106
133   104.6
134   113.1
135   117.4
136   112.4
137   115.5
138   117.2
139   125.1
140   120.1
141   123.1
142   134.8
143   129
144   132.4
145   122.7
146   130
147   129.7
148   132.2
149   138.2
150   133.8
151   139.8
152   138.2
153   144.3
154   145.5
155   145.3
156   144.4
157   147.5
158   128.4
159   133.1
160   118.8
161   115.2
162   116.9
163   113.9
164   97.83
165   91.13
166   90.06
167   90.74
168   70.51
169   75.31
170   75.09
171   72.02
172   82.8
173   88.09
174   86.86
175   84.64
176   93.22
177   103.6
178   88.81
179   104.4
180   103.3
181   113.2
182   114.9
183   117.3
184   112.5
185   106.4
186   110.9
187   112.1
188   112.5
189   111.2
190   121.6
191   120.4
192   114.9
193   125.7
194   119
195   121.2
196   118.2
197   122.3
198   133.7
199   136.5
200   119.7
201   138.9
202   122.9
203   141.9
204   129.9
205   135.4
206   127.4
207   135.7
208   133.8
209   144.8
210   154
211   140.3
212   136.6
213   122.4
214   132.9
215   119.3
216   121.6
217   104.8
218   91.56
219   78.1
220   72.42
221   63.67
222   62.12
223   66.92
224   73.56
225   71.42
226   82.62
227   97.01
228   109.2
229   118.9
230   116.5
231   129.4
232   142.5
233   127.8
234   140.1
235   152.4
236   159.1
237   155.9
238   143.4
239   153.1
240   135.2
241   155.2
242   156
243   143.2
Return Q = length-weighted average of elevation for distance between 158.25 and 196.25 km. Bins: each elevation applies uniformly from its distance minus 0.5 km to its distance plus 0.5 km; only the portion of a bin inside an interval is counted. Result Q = 104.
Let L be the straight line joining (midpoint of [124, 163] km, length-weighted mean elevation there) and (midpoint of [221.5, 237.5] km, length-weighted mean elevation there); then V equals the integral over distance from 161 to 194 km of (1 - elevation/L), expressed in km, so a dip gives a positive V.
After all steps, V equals 5.0 km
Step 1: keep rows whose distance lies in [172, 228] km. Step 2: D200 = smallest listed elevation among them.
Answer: 62.12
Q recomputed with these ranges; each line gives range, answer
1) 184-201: 120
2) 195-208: 130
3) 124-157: 123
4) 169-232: 110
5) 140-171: 120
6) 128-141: 113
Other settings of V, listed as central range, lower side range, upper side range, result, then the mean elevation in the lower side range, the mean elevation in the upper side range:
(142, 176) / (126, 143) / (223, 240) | 0.4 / 114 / 122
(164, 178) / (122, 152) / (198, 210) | 4.5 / 119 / 134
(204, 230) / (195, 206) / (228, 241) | 4.9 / 129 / 139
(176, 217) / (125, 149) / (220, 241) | -2.1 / 118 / 115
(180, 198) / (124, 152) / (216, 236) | -1.1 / 120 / 102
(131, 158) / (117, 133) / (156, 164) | -2.8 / 105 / 124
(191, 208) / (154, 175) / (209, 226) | -4.2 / 105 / 101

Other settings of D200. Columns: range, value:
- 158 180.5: 70.51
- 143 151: 122.7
